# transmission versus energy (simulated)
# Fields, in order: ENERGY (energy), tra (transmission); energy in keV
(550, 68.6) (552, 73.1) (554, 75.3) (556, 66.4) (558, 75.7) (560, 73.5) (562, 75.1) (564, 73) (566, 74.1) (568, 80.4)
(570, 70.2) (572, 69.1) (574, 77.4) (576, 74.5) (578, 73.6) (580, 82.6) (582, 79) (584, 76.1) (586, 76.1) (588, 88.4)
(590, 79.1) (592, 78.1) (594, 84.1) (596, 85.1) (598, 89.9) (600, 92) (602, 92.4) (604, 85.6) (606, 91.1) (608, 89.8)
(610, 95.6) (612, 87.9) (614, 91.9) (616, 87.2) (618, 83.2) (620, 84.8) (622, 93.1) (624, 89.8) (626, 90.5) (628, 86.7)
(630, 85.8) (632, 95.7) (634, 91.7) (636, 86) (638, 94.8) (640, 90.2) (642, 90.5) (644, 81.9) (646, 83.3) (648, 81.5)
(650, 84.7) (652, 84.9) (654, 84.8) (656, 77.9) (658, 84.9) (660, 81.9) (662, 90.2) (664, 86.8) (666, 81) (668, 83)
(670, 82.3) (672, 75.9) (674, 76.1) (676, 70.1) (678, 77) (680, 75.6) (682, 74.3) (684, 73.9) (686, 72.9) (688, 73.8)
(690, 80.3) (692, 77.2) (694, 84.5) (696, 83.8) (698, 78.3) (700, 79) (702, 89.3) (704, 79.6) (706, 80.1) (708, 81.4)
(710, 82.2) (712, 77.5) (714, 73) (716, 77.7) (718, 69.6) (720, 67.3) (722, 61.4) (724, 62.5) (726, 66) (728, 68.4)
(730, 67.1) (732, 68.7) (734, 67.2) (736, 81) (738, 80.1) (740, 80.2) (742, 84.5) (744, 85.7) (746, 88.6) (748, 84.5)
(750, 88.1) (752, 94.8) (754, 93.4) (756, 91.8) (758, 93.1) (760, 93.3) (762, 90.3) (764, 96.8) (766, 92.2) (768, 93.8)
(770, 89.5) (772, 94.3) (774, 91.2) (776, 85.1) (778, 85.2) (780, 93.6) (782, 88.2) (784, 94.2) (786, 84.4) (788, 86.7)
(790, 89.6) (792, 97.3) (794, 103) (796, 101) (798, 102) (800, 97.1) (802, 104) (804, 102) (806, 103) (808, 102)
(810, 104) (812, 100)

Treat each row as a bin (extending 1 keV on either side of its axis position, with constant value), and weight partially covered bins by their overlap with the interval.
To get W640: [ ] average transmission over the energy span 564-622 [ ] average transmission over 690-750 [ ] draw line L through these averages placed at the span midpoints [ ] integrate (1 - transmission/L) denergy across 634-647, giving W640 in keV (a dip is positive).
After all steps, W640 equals -1.2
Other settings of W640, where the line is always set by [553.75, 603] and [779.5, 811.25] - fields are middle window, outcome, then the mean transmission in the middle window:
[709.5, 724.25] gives 3.1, 71.5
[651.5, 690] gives 3.2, 79.3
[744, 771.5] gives 0.7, 91.4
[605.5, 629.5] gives -2.2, 89.2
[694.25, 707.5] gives 1.1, 81.8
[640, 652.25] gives -0.1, 84.9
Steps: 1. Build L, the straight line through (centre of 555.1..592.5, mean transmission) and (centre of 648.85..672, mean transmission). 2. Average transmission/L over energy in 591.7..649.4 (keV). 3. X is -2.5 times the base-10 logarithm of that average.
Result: -0.11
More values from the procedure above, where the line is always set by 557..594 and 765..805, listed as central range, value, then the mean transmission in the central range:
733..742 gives 0.15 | 77.9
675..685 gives 0.15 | 74.2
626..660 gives -0.06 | 86.6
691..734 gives 0.17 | 74.8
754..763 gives -0.01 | 92.3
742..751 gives 0.05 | 86.5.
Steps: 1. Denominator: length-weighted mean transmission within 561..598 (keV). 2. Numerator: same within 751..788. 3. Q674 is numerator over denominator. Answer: 1.2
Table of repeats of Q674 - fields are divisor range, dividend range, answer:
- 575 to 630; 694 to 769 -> 0.95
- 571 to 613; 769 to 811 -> 1.14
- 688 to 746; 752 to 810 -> 1.24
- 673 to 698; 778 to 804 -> 1.24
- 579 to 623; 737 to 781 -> 1.04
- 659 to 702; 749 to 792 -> 1.15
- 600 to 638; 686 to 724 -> 0.86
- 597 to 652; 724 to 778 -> 0.95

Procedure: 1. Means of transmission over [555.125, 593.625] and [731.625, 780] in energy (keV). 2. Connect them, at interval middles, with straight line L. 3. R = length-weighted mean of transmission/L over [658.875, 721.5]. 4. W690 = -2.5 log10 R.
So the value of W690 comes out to 0.07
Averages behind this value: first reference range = 76.1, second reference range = 87.6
